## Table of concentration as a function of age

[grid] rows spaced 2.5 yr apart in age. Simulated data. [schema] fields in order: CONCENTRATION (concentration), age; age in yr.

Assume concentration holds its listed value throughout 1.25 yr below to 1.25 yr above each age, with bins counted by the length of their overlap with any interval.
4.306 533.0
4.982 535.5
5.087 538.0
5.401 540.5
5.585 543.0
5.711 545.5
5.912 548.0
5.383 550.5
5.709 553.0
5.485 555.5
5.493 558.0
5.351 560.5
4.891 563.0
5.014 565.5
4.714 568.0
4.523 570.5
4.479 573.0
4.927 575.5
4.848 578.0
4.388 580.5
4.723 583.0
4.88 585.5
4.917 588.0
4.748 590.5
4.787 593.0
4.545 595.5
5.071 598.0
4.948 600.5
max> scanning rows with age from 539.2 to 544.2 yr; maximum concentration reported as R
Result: 5.585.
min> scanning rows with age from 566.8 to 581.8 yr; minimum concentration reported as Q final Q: 4.388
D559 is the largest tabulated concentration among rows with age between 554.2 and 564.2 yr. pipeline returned 5.493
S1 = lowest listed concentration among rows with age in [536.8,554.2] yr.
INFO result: 5.087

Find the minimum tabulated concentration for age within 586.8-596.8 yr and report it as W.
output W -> 4.545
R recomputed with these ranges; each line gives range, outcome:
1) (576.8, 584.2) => 4.848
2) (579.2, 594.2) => 4.917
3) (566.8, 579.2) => 4.927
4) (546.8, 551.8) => 5.912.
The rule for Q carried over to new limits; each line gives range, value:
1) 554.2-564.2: 4.891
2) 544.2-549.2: 5.711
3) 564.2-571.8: 4.523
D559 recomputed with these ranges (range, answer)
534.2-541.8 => 5.401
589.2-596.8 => 4.787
